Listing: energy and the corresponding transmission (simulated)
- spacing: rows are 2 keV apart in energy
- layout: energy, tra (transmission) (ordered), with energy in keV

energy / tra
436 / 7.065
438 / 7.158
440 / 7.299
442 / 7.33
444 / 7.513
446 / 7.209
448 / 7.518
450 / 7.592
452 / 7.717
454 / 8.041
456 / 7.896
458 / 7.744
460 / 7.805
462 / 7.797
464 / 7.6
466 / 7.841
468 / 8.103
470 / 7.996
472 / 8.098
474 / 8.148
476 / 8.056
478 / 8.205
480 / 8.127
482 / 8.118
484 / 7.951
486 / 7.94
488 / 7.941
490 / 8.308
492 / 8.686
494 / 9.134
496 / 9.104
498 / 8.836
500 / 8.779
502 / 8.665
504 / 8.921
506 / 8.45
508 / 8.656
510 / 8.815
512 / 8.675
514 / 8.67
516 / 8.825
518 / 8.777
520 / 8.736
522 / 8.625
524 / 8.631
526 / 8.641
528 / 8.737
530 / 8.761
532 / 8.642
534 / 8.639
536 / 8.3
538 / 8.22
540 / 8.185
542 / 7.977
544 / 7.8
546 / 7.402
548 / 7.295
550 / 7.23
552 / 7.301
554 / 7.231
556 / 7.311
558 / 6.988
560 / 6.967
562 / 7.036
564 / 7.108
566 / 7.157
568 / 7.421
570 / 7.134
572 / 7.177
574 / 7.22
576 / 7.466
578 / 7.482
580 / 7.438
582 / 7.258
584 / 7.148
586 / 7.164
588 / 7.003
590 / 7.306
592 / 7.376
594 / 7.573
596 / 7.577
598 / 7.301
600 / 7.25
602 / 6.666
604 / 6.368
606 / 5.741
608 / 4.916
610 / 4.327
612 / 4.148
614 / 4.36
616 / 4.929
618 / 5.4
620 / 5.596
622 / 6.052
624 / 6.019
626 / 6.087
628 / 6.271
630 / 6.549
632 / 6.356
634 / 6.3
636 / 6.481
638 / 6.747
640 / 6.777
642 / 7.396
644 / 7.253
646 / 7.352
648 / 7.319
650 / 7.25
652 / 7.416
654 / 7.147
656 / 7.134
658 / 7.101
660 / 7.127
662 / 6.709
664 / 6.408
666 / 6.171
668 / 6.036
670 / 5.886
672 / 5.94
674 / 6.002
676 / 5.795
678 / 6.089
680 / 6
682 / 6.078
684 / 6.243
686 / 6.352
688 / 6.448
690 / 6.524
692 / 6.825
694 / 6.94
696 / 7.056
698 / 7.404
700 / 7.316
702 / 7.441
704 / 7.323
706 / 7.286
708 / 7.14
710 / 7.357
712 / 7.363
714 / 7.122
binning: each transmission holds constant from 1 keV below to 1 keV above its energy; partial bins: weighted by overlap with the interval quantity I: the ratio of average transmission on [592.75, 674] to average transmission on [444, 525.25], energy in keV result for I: 0.77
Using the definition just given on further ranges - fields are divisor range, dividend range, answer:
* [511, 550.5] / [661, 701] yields 0.77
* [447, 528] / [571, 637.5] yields 0.77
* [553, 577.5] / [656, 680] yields 0.88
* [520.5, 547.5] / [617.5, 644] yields 0.76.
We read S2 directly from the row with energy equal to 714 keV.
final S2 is 7.122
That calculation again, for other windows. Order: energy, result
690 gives 6.524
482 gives 8.118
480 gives 8.127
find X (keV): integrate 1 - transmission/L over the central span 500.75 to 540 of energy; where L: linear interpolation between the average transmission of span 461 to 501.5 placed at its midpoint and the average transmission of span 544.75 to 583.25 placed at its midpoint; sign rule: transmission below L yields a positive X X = -4.4 keV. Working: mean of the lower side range 8.24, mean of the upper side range 7.25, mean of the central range 8.64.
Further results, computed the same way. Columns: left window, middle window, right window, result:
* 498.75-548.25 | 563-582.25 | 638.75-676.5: 1.4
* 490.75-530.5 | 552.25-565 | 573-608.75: 1.0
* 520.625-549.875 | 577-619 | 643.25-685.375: 5.9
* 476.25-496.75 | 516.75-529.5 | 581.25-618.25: -1.7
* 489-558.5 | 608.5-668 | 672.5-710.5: 7.2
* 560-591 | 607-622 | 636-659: 4.8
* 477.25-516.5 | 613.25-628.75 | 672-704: 3.5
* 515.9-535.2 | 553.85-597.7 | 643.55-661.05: 4.6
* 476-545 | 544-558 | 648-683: 1.2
